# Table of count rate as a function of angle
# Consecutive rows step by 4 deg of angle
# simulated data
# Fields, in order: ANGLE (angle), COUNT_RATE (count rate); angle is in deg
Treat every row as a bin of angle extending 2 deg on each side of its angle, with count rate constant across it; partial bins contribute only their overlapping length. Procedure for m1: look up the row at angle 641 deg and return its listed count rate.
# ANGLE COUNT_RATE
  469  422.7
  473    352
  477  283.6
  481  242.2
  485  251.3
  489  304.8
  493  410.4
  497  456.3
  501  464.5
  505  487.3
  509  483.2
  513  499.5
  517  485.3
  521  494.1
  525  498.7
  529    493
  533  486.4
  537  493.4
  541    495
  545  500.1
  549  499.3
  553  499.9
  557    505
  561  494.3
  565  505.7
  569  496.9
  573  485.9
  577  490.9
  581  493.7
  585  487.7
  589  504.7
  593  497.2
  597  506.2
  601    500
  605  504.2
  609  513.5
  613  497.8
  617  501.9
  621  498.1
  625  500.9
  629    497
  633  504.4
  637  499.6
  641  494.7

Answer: 494.7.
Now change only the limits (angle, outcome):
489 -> 304.8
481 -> 242.2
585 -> 487.7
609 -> 513.5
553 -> 499.9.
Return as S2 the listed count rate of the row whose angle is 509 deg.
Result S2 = 483.2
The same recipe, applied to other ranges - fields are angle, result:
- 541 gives 495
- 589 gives 504.7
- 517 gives 485.3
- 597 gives 506.2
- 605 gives 504.2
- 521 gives 494.1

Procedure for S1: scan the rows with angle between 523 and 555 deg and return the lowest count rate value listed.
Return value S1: 486.4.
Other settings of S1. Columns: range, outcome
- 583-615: 487.7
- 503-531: 483.2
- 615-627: 498.1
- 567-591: 485.9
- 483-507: 251.3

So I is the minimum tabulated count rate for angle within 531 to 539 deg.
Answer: 486.4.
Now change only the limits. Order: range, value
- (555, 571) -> 494.3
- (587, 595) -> 497.2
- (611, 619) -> 497.8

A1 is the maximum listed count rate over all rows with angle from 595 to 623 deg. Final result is 513.5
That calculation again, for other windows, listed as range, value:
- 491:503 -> 464.5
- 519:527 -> 498.7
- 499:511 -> 487.3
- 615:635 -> 504.4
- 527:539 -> 493.4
